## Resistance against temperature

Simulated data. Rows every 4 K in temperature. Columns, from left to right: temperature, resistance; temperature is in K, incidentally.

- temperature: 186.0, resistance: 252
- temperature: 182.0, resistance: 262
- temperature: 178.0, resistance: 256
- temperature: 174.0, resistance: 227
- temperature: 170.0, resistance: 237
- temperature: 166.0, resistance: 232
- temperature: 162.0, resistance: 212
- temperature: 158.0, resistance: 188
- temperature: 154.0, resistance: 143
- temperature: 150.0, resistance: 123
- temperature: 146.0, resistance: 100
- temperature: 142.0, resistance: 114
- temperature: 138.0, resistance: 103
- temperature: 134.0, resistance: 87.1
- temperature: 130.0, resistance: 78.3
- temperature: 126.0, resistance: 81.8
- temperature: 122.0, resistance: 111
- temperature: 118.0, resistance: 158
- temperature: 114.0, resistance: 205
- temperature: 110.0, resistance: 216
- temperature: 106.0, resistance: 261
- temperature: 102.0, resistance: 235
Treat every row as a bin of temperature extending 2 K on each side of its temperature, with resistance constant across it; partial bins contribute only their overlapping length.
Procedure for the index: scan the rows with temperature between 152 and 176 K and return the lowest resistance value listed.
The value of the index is 143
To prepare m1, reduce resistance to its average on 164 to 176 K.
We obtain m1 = 232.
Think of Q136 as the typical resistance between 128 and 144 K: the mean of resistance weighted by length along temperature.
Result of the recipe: 95.6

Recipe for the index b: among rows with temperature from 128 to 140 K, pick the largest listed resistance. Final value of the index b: 103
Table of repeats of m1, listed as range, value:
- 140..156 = 120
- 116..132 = 107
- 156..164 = 200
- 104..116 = 227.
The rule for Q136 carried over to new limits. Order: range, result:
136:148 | 106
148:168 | 180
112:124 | 158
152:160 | 166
